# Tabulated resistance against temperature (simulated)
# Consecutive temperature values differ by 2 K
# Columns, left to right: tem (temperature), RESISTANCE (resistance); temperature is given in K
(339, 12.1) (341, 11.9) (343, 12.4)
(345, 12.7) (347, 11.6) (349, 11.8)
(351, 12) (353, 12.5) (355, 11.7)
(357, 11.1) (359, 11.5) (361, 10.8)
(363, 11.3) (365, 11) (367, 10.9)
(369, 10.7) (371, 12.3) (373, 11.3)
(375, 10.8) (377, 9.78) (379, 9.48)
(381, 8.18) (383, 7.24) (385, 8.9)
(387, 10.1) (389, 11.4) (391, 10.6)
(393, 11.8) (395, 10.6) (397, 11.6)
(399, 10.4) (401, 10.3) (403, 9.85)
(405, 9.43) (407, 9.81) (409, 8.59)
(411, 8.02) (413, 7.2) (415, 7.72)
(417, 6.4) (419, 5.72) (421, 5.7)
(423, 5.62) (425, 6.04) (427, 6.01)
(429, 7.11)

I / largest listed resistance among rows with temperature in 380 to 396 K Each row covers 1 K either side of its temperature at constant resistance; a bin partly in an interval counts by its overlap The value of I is 11.8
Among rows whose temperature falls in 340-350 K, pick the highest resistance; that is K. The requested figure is 12.7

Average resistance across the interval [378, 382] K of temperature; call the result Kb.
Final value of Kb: 8.83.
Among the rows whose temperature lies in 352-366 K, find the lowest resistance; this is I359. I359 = 10.8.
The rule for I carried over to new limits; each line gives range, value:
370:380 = 12.3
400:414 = 10.3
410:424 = 8.02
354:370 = 11.7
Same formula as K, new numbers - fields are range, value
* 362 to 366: 11.3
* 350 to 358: 12.5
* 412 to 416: 7.72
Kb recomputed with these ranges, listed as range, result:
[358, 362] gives 11.2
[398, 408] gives 9.96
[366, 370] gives 10.8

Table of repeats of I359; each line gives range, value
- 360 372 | 10.7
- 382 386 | 7.24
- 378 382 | 8.18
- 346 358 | 11.1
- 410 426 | 5.62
